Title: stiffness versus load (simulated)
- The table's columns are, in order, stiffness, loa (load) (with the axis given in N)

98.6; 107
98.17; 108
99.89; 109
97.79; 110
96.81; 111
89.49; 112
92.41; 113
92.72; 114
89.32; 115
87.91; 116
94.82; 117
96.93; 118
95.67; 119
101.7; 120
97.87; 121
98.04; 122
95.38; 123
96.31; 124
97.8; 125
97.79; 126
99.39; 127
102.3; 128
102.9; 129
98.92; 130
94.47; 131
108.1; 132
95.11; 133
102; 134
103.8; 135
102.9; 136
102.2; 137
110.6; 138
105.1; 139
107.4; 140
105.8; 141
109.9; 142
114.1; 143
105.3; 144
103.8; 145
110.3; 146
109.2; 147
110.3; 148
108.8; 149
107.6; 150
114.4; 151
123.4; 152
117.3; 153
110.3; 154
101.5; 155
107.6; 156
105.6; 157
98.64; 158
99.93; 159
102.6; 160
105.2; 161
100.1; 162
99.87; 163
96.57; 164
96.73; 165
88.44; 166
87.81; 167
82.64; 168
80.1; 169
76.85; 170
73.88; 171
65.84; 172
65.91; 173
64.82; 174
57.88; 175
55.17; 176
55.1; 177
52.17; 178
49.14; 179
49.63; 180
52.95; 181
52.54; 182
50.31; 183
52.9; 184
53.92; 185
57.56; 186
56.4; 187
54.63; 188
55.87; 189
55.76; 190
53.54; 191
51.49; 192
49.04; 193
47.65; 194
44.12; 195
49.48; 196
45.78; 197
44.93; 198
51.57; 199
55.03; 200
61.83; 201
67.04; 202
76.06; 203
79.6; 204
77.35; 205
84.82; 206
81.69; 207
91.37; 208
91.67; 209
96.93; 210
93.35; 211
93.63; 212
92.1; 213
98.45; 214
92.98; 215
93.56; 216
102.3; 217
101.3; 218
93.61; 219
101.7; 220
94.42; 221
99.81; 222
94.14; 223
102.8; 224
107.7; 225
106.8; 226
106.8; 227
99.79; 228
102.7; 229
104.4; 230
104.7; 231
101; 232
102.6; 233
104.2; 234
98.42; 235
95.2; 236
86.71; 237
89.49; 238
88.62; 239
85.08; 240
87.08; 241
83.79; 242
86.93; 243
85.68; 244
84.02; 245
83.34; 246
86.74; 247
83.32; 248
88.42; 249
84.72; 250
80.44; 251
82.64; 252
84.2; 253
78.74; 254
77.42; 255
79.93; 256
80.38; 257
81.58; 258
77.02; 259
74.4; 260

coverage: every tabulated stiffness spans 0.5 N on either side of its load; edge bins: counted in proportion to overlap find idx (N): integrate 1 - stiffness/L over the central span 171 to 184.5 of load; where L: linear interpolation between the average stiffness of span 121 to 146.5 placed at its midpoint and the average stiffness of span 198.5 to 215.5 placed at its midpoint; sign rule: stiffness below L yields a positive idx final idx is 5.0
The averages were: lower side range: 103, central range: 56.4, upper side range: 81.5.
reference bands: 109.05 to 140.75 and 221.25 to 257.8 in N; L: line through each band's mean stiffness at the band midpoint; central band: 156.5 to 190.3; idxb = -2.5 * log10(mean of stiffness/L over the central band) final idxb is 0.306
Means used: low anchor 98.6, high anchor 91.6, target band 72.3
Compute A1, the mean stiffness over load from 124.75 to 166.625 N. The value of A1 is 104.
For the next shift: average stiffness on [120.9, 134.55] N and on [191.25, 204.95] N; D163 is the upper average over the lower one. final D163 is 0.57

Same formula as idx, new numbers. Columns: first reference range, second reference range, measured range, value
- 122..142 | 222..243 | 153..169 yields 0.24 N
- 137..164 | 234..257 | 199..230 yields 0.51 N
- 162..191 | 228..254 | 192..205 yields 3.14 N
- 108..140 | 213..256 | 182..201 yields 8.63 N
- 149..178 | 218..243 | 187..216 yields 7.72 N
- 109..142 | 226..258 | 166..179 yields 3.70 N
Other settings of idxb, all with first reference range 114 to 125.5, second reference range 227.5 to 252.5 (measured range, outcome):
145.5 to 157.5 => -0.172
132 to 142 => -0.104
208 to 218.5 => -0.038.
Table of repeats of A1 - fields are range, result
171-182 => 57.4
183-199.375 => 51.5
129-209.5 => 82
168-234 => 75.4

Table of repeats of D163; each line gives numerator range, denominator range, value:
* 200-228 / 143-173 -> 0.92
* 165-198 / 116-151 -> 0.58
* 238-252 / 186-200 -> 1.67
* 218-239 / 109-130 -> 1.03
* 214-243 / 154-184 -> 1.24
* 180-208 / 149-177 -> 0.64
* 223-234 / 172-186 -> 1.87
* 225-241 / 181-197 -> 1.89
